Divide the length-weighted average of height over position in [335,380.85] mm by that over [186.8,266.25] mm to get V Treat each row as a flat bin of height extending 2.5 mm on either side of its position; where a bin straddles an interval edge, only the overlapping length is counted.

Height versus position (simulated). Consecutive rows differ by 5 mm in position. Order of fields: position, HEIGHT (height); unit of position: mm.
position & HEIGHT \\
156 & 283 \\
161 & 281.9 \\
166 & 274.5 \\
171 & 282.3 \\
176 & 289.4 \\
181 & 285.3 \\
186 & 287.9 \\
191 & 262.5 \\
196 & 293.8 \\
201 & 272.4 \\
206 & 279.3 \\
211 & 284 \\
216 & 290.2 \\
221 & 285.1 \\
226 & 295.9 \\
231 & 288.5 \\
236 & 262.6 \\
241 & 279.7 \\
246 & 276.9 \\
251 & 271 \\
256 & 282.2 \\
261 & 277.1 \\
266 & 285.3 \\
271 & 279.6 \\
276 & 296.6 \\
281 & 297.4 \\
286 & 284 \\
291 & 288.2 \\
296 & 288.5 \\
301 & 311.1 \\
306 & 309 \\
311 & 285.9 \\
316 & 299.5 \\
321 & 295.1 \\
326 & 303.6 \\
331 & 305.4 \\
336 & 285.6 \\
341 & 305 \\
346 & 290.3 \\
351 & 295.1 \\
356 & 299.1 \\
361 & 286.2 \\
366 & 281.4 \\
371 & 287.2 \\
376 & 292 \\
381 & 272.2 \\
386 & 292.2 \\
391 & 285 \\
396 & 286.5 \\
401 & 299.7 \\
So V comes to 1.04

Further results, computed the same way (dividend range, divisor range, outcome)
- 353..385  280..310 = 0.97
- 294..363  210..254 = 1.06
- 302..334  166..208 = 1.07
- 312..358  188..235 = 1.05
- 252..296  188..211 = 1.03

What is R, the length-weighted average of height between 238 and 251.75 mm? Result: 276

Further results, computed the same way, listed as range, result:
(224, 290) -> 283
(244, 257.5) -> 276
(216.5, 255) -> 281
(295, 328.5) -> 299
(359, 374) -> 285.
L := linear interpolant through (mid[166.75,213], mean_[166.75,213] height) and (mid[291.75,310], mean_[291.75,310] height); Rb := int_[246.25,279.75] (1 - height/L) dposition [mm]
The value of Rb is 1.3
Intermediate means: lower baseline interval 282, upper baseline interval 300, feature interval 282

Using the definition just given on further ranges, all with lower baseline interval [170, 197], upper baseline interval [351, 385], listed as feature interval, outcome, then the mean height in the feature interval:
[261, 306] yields -1.0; 292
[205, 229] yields -0.3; 287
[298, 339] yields -1.9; 299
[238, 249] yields 0.3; 277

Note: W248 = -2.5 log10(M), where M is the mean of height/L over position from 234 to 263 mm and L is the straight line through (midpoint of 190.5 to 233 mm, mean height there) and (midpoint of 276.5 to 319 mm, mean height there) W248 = 0.05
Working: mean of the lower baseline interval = 284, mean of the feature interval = 275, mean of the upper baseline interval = 296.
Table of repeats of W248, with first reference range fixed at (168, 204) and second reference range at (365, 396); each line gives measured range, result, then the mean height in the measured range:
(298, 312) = -0.07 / 303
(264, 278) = -0.01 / 287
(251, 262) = 0.02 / 278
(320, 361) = -0.05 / 297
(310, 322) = -0.04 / 294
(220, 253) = 0.01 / 280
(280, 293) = -0.02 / 289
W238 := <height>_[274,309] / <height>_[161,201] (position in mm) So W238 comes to 1.05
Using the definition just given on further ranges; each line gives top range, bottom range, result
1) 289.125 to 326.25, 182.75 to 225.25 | 1.05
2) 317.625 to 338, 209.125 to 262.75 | 1.06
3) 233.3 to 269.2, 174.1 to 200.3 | 0.98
